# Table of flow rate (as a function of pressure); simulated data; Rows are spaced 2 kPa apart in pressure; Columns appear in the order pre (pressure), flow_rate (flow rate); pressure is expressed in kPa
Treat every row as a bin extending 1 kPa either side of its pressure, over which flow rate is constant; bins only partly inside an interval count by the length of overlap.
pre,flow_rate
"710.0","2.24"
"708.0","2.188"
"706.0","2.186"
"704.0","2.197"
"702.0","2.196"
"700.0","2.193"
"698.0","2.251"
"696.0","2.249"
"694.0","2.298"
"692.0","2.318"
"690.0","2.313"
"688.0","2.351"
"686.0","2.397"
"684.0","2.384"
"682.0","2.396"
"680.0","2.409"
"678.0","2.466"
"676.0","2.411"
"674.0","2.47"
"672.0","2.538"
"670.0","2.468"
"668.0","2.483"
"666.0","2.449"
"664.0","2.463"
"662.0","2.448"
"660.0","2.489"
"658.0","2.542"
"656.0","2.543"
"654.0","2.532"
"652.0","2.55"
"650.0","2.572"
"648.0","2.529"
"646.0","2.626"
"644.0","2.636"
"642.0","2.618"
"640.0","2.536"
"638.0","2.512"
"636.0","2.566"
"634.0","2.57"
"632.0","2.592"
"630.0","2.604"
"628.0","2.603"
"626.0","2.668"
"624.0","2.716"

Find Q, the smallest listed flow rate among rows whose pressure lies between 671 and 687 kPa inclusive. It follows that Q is 2.384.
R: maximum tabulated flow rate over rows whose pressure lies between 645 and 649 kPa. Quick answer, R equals 2.626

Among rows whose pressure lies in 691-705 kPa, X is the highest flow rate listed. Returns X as 2.318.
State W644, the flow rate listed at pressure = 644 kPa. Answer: 2.636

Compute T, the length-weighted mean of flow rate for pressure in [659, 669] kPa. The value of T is 2.47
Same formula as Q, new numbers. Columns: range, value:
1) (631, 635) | 2.57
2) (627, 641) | 2.512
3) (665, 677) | 2.411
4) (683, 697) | 2.249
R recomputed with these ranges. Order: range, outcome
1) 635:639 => 2.566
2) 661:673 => 2.538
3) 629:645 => 2.636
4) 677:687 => 2.466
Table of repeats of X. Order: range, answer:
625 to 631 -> 2.668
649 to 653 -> 2.572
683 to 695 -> 2.397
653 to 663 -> 2.543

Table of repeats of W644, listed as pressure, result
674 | 2.47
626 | 2.668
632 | 2.592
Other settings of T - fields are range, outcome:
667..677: 2.47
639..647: 2.6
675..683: 2.42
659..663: 2.47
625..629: 2.64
